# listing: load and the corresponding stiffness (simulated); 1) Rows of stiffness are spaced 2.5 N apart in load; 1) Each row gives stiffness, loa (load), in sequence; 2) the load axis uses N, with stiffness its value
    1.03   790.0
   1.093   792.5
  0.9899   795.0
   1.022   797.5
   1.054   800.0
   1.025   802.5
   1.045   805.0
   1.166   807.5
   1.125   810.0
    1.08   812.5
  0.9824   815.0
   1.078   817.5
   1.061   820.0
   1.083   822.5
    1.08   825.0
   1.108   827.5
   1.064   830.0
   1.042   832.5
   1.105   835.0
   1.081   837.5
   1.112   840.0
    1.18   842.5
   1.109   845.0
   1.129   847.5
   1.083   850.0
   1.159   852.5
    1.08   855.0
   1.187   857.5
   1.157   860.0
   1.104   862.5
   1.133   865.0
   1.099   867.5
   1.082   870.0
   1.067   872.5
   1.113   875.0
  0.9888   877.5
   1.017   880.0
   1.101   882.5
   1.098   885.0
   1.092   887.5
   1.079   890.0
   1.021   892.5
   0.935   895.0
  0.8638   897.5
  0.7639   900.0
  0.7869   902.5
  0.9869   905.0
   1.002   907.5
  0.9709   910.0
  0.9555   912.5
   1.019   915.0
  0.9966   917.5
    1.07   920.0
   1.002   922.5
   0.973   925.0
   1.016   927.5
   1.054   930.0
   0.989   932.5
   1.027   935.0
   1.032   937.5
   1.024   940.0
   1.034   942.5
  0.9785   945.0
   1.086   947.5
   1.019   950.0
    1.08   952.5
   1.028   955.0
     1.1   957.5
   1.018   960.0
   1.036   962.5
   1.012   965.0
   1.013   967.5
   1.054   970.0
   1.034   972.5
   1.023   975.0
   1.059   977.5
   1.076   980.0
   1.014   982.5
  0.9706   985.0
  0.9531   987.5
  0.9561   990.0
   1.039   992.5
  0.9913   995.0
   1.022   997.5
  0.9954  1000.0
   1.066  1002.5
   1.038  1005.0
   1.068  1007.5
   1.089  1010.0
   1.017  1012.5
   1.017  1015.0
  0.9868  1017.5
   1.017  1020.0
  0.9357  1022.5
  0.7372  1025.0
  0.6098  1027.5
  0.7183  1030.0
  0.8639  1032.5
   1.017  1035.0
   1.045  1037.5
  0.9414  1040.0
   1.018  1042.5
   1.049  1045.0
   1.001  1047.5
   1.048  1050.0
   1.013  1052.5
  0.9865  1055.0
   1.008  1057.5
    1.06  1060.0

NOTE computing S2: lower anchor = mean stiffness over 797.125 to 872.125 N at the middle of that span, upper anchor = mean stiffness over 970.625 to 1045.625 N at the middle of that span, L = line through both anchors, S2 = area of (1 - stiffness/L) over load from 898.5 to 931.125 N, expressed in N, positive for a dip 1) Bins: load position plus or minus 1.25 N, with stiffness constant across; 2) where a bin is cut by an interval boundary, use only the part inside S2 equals 2.3 N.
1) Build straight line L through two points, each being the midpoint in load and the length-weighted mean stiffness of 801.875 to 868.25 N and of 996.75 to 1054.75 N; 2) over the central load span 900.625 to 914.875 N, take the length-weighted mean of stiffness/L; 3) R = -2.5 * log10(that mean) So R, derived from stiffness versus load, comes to 0.121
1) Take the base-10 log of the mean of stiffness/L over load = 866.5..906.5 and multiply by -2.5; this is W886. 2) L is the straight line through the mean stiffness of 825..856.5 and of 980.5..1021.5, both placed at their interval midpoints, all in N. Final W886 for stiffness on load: 0.077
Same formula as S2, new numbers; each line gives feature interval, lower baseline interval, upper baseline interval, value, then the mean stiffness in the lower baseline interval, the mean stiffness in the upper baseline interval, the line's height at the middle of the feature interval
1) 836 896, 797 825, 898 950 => -3.7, 1.07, 0.987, 1.03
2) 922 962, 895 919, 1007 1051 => -4.0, 0.929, 0.952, 0.936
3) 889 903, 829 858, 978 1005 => 2.1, 1.11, 1.01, 1.07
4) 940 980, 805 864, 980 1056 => -0.9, 1.1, 0.976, 1.02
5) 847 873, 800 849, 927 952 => -1.2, 1.09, 1.03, 1.07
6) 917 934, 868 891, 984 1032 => 0.3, 1.07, 0.958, 1.03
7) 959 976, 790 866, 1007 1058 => -0.5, 1.09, 0.959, 1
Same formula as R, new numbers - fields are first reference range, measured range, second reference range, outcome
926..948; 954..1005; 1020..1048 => -0.056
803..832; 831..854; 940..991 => -0.042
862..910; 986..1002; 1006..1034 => -0.068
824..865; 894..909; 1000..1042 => 0.189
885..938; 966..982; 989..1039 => -0.077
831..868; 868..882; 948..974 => 0.042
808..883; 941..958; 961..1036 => -0.028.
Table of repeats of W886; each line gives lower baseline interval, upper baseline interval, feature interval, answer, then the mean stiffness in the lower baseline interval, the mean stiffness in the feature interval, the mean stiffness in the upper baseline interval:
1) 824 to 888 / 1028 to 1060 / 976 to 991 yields 0.01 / 1.1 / 1.01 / 0.97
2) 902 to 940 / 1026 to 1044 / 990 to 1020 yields -0.12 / 0.997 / 1.03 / 0.888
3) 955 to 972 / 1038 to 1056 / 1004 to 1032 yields 0.10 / 1.04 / 0.928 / 1.01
